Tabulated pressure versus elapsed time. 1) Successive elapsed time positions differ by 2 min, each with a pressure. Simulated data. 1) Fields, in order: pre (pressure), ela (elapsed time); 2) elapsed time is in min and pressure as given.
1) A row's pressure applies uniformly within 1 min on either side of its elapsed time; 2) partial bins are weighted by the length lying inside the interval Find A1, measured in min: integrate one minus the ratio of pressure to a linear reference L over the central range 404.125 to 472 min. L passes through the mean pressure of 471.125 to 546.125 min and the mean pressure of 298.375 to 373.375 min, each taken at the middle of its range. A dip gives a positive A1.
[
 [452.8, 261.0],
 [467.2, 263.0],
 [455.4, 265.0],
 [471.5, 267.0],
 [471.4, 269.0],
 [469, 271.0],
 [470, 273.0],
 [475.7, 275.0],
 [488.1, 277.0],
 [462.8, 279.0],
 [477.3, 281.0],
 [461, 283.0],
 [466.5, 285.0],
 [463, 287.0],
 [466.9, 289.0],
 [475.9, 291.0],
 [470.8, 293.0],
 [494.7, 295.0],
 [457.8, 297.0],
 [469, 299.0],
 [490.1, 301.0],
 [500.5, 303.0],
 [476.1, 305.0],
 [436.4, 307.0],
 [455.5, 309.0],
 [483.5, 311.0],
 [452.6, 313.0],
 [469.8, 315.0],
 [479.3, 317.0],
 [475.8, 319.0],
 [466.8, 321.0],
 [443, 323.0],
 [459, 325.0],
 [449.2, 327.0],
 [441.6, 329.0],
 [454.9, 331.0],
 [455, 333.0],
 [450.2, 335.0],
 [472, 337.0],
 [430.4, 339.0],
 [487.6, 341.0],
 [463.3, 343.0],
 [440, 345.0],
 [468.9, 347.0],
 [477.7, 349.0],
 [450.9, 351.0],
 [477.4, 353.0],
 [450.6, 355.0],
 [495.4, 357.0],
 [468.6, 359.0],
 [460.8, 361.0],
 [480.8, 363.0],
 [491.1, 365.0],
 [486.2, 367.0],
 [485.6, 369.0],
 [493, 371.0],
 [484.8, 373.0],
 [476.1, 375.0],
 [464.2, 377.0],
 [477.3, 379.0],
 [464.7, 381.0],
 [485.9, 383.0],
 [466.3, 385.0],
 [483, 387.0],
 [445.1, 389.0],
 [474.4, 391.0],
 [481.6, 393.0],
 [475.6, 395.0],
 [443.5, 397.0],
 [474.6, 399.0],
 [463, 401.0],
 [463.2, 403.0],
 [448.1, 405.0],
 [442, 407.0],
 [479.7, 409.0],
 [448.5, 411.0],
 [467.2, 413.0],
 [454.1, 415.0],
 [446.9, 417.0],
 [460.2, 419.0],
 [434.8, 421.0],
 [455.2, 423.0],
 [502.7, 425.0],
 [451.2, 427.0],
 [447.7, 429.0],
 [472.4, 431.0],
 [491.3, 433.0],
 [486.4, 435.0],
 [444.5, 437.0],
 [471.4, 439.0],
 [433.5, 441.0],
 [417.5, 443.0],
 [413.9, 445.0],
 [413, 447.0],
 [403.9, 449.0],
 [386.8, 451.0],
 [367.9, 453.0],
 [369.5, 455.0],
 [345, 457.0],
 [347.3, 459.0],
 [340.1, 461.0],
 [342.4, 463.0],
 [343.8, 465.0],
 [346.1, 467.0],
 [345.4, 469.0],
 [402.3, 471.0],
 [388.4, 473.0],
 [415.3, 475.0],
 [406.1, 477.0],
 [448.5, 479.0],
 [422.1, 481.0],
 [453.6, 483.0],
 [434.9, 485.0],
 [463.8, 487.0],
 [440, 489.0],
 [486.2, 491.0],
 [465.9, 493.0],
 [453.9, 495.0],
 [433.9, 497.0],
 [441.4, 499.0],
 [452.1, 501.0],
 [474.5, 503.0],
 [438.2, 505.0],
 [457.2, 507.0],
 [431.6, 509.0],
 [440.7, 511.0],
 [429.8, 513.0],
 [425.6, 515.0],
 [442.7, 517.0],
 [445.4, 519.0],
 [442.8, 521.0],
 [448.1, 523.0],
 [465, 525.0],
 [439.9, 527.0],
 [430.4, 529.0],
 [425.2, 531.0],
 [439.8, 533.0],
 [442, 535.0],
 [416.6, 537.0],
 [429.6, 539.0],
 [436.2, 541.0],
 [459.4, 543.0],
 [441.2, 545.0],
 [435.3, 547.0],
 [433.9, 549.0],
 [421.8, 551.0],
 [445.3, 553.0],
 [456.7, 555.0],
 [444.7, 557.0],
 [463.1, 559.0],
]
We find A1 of 4.6 min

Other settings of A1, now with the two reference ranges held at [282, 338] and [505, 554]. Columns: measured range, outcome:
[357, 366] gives -0.4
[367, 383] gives -0.7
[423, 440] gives -0.7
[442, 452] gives 0.9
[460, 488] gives 3.1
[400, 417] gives -0.2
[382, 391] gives -0.3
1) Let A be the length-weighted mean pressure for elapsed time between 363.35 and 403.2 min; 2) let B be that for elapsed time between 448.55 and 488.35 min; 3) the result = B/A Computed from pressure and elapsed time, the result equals 0.8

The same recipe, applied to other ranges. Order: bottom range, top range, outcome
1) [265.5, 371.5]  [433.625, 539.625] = 0.90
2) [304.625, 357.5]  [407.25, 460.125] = 0.94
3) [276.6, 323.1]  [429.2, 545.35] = 0.91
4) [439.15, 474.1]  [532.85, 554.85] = 1.15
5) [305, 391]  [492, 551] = 0.95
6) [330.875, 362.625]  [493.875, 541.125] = 0.95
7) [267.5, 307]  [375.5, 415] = 0.98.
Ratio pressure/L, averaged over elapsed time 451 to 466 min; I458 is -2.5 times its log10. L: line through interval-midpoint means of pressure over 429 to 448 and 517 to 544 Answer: 0.26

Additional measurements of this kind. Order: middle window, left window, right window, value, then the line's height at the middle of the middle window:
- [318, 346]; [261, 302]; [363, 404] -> 0.04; 472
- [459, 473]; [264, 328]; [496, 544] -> 0.25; 448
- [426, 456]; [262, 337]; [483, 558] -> 0.05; 452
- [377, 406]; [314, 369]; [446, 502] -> -0.06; 443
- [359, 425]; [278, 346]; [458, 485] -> -0.10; 425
